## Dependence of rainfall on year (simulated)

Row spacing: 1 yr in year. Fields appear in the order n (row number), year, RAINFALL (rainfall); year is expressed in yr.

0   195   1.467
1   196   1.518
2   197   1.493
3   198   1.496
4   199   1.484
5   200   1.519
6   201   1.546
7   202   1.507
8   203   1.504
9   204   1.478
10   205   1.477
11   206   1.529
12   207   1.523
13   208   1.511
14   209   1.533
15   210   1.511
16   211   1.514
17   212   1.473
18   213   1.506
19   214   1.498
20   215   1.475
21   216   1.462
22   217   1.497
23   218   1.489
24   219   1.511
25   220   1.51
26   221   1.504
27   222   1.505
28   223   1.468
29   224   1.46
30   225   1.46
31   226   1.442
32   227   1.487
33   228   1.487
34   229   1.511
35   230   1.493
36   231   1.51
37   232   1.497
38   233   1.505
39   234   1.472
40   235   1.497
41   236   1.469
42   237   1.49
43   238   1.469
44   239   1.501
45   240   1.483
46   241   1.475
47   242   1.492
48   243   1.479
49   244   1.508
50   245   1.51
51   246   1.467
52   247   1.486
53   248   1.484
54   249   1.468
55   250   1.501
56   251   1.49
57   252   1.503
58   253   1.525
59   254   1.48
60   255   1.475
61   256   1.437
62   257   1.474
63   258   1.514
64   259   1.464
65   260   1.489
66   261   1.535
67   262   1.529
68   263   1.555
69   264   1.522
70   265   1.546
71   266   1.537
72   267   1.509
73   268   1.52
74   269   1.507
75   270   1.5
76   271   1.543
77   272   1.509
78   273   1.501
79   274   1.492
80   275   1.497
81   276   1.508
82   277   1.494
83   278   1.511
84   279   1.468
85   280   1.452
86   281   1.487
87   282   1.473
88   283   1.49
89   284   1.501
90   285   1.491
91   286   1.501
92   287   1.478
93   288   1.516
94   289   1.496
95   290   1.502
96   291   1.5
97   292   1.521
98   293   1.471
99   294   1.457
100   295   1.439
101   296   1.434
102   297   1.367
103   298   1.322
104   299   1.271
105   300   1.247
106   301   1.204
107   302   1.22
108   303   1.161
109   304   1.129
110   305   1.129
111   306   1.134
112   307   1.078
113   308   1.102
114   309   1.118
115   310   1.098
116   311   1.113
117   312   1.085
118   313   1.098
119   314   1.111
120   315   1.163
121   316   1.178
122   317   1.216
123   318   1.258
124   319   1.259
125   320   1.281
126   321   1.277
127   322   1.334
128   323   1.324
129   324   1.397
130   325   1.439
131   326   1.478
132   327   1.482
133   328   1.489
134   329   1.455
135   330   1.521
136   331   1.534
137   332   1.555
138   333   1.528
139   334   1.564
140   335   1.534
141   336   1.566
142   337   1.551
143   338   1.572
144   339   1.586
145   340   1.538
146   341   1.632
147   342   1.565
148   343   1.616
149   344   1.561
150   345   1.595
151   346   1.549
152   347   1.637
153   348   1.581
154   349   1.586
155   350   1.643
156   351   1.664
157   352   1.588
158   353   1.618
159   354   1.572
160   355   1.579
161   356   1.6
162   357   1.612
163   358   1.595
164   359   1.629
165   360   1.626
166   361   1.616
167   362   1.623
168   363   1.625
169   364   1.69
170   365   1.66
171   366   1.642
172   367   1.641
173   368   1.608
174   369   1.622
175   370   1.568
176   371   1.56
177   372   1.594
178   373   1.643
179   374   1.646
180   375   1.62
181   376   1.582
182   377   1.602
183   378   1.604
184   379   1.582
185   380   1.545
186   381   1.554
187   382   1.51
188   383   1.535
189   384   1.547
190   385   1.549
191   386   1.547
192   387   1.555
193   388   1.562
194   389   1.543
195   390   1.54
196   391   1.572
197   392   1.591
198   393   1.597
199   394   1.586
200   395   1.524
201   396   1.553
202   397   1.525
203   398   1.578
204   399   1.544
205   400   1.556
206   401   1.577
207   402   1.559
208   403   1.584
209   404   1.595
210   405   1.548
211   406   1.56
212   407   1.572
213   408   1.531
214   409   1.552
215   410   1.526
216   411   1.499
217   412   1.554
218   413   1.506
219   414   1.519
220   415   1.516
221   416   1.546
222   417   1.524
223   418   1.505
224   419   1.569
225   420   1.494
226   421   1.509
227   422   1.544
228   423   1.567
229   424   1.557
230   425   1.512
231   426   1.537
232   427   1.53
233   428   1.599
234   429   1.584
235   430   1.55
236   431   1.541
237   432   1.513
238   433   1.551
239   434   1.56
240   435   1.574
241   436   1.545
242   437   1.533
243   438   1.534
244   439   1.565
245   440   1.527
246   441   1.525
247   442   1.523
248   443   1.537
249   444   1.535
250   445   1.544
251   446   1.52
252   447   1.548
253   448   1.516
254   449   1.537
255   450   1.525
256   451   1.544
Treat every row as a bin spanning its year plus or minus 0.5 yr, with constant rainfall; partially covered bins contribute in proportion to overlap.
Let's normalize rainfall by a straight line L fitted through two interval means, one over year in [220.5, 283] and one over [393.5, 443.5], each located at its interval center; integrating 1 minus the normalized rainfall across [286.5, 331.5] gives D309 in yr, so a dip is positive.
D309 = 6.0 yr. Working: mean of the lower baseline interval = 1.49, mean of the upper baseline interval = 1.54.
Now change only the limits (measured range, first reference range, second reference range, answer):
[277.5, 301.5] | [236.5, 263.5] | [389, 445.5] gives 1.0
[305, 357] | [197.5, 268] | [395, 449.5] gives 3.4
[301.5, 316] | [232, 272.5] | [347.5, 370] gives 4.0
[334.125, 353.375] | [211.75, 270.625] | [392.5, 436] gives -0.8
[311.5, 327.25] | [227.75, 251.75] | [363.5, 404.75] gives 2.8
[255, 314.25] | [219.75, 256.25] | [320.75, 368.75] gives 4.7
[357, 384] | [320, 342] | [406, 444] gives -1.7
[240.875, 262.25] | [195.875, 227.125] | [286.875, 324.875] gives -1.3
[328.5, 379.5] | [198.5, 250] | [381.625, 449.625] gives -2.2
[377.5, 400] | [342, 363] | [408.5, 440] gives 0.2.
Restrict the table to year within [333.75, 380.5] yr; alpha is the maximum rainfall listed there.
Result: 1.69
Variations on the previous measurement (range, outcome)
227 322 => 1.555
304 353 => 1.664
